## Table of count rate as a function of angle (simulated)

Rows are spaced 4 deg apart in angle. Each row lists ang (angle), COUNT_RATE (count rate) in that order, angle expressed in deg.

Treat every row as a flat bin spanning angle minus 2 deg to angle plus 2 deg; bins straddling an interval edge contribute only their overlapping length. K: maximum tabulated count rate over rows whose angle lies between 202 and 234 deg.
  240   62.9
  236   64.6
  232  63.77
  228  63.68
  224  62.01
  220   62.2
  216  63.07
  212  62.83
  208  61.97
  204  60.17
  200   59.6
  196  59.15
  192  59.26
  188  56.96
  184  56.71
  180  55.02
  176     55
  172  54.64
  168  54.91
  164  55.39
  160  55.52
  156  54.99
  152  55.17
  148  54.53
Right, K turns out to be 63.77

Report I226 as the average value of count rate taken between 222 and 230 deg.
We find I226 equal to 62.8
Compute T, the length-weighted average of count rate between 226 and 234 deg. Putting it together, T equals 63.7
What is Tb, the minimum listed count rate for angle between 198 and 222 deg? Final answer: 59.6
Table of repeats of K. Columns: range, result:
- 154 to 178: 55.52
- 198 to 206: 60.17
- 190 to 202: 59.6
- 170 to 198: 59.26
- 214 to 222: 63.07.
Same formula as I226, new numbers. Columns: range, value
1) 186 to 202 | 58.7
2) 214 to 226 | 62.4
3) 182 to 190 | 56.8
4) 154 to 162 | 55.3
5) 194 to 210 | 60.2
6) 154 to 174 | 55.1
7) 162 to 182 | 55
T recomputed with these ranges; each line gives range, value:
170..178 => 54.8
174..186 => 55.6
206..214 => 62.4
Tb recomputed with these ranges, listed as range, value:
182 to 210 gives 56.71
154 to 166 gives 54.99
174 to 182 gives 55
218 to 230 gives 62.01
